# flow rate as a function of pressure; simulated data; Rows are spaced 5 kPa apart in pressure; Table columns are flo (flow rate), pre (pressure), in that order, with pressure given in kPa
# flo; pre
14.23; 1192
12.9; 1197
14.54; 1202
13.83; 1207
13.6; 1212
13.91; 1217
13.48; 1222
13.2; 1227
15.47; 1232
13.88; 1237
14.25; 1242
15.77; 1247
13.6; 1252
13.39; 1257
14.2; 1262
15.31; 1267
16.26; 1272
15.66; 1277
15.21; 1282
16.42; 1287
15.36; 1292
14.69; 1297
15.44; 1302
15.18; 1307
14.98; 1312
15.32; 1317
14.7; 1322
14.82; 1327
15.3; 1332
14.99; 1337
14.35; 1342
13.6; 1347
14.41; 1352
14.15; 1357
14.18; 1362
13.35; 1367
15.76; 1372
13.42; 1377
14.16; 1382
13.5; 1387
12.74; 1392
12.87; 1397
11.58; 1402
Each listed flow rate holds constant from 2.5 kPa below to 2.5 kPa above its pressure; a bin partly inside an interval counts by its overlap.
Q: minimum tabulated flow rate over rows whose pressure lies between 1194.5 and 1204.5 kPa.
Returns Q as 12.9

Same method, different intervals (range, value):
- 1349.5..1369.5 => 13.35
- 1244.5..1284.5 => 13.39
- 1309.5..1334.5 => 14.7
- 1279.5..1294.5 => 15.21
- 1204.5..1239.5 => 13.2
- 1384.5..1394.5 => 12.74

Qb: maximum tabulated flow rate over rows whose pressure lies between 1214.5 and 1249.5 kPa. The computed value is 15.77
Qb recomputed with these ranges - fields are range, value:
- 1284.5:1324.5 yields 16.42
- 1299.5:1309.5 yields 15.44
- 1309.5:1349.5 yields 15.32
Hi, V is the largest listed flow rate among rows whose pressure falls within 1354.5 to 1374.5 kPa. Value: 15.76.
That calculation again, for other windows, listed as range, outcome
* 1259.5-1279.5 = 16.26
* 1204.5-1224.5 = 13.91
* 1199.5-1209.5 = 14.54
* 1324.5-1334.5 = 15.3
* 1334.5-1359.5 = 14.99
